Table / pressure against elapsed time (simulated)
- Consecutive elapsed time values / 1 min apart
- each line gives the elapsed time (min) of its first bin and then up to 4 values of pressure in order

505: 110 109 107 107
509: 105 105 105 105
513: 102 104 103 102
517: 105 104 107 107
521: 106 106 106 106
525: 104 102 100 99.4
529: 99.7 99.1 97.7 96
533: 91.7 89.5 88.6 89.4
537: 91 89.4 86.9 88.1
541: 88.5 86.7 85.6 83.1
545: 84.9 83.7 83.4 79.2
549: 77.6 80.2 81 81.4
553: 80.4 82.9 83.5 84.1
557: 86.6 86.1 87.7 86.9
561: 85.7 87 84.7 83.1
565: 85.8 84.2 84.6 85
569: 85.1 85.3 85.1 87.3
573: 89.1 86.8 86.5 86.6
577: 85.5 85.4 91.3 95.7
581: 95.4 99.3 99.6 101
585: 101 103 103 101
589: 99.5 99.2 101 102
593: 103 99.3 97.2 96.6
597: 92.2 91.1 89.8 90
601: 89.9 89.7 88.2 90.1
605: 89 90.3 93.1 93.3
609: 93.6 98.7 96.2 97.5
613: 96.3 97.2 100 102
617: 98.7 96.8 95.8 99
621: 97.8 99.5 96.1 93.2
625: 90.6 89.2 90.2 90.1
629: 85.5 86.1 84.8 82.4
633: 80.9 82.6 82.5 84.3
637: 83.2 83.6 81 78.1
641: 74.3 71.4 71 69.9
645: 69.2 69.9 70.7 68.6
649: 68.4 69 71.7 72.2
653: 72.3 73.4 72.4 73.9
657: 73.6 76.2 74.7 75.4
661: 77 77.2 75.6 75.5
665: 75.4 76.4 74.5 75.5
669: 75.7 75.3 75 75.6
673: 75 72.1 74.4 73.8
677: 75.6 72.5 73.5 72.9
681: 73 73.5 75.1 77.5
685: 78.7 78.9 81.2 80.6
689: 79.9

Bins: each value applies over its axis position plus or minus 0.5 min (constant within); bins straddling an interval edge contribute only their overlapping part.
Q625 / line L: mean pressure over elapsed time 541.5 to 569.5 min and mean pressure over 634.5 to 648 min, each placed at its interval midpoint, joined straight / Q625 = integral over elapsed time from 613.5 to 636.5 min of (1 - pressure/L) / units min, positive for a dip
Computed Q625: -4.2 min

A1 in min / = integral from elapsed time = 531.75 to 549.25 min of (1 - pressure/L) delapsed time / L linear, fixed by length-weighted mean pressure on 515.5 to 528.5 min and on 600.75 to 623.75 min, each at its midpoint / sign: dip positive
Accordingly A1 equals 2.7 min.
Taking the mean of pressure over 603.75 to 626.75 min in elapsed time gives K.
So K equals 95.4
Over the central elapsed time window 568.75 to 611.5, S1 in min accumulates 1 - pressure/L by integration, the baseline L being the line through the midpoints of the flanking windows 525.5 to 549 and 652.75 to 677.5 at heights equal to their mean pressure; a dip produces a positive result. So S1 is -4.99 min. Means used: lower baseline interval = 90.3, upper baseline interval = 74.9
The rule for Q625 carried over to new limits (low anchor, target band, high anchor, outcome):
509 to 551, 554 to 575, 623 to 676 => 1.1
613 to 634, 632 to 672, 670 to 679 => 3.4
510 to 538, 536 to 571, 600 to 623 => 4.9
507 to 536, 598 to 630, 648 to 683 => -3.7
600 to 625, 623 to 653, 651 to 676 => 2.0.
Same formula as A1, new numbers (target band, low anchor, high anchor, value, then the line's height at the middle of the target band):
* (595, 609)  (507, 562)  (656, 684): -1.2 min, 84.3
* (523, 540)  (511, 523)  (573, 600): 1.2 min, 103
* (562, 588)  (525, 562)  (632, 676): -1.9 min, 84.5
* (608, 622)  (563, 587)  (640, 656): -3.1 min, 79.8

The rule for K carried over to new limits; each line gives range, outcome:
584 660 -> 87.6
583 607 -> 96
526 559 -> 87.9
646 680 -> 73.8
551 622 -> 92.1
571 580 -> 87.7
